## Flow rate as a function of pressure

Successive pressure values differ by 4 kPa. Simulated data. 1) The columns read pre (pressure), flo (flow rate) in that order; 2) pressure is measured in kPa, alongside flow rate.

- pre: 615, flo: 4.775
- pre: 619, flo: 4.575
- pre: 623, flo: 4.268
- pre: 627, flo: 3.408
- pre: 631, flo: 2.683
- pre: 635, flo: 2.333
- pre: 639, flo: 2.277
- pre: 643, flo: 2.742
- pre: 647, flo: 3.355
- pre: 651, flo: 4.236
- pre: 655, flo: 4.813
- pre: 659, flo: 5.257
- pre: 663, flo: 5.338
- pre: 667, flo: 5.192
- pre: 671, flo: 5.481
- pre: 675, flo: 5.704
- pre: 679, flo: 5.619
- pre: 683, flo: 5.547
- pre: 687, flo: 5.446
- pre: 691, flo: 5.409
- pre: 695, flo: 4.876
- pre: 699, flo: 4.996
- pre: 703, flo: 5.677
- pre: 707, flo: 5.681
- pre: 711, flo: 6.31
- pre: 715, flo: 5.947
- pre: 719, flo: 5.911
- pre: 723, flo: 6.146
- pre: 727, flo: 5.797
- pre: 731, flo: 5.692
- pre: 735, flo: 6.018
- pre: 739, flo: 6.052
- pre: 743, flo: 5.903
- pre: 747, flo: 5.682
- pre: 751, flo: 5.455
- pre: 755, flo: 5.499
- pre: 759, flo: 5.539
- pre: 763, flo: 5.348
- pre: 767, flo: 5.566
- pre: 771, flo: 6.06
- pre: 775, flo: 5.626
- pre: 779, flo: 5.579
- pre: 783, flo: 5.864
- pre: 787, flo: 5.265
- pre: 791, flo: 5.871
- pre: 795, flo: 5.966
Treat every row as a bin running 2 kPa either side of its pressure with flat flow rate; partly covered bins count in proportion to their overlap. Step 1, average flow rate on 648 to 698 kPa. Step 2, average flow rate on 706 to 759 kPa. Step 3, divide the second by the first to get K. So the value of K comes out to 1.1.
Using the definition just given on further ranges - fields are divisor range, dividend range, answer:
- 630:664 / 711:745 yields 1.63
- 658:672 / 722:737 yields 1.11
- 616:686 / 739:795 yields 1.31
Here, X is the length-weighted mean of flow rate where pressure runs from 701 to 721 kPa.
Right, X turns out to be 5.91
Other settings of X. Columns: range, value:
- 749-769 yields 5.48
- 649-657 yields 4.52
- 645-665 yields 4.6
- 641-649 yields 3.05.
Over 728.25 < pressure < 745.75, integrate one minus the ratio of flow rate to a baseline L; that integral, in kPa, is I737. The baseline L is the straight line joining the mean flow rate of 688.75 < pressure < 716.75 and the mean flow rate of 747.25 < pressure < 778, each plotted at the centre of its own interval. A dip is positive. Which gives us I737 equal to -1.0 kPa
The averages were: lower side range 5.55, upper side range 5.59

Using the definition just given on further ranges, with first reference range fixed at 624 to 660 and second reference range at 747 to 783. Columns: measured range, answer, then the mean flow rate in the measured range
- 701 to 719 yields -4.9 kPa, 5.9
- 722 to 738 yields -3.0 kPa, 5.91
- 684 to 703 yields -4.0 kPa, 5.25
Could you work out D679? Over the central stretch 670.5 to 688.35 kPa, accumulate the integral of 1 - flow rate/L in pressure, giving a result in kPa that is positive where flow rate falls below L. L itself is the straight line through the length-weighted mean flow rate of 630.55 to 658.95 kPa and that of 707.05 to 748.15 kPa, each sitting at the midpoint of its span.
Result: -4.5 kPa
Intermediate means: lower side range 3.37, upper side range 5.94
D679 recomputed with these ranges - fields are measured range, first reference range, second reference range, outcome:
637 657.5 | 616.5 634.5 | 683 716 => 3.43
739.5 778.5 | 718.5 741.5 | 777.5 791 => 0.80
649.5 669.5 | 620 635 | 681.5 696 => -2.67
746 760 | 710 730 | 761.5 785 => 0.64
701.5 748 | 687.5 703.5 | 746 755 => -4.49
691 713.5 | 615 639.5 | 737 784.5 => -3.85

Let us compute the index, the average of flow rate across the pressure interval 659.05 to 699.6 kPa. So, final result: 5.37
